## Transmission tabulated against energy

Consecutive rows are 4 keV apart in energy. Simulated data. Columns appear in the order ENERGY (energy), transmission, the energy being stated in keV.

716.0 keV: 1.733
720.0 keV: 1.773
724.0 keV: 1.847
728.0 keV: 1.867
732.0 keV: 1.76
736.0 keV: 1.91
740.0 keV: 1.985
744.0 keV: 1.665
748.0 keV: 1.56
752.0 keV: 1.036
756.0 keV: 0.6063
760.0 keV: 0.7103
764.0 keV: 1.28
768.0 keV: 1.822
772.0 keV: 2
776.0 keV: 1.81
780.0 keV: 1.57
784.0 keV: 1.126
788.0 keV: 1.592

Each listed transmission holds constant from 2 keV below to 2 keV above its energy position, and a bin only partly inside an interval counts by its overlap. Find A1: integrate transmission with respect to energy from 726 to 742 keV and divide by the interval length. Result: 1.88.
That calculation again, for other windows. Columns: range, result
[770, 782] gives 1.79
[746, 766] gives 1.04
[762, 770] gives 1.55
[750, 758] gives 0.821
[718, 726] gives 1.81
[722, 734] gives 1.82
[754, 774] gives 1.28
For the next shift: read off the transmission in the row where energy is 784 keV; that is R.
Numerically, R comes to 1.126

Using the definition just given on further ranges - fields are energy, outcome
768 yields 1.822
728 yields 1.867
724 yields 1.847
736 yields 1.91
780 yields 1.57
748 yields 1.56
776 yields 1.81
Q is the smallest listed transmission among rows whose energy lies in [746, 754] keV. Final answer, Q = 1.036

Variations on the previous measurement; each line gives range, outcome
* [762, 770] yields 1.28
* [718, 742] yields 1.76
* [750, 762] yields 0.6063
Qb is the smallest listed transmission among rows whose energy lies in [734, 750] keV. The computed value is 1.56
